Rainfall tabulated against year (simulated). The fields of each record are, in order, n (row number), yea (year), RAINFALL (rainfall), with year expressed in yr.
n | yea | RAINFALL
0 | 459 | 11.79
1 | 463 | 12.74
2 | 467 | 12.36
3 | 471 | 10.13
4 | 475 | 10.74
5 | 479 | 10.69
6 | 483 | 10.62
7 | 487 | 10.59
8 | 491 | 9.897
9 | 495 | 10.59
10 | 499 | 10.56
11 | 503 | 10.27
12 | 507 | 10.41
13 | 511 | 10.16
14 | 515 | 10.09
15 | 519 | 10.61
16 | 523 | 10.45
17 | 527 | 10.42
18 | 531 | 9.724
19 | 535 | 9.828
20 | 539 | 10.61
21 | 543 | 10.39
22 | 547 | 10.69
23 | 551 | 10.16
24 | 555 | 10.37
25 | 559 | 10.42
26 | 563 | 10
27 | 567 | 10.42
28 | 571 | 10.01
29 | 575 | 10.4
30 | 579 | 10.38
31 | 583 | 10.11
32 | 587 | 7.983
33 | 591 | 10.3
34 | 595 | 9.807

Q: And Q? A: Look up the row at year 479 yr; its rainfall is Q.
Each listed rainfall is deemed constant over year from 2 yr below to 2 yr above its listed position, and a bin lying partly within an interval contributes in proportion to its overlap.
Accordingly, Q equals 10.69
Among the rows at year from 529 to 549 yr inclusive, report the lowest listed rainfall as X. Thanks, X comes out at 9.724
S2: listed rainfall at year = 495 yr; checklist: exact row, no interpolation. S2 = 10.59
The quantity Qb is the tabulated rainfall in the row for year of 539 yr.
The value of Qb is 10.61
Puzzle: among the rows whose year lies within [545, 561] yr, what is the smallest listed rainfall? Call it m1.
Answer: 10.16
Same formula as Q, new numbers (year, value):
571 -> 10.01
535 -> 9.828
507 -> 10.41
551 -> 10.16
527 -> 10.42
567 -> 10.42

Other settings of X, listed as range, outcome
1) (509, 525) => 10.09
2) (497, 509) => 10.27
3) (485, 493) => 9.897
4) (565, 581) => 10.01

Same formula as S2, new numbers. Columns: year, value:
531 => 9.724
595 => 9.807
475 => 10.74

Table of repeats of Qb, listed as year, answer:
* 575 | 10.4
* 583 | 10.11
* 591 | 10.3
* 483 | 10.62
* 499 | 10.56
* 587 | 7.983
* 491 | 9.897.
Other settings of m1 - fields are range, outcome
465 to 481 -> 10.13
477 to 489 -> 10.59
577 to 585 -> 10.11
